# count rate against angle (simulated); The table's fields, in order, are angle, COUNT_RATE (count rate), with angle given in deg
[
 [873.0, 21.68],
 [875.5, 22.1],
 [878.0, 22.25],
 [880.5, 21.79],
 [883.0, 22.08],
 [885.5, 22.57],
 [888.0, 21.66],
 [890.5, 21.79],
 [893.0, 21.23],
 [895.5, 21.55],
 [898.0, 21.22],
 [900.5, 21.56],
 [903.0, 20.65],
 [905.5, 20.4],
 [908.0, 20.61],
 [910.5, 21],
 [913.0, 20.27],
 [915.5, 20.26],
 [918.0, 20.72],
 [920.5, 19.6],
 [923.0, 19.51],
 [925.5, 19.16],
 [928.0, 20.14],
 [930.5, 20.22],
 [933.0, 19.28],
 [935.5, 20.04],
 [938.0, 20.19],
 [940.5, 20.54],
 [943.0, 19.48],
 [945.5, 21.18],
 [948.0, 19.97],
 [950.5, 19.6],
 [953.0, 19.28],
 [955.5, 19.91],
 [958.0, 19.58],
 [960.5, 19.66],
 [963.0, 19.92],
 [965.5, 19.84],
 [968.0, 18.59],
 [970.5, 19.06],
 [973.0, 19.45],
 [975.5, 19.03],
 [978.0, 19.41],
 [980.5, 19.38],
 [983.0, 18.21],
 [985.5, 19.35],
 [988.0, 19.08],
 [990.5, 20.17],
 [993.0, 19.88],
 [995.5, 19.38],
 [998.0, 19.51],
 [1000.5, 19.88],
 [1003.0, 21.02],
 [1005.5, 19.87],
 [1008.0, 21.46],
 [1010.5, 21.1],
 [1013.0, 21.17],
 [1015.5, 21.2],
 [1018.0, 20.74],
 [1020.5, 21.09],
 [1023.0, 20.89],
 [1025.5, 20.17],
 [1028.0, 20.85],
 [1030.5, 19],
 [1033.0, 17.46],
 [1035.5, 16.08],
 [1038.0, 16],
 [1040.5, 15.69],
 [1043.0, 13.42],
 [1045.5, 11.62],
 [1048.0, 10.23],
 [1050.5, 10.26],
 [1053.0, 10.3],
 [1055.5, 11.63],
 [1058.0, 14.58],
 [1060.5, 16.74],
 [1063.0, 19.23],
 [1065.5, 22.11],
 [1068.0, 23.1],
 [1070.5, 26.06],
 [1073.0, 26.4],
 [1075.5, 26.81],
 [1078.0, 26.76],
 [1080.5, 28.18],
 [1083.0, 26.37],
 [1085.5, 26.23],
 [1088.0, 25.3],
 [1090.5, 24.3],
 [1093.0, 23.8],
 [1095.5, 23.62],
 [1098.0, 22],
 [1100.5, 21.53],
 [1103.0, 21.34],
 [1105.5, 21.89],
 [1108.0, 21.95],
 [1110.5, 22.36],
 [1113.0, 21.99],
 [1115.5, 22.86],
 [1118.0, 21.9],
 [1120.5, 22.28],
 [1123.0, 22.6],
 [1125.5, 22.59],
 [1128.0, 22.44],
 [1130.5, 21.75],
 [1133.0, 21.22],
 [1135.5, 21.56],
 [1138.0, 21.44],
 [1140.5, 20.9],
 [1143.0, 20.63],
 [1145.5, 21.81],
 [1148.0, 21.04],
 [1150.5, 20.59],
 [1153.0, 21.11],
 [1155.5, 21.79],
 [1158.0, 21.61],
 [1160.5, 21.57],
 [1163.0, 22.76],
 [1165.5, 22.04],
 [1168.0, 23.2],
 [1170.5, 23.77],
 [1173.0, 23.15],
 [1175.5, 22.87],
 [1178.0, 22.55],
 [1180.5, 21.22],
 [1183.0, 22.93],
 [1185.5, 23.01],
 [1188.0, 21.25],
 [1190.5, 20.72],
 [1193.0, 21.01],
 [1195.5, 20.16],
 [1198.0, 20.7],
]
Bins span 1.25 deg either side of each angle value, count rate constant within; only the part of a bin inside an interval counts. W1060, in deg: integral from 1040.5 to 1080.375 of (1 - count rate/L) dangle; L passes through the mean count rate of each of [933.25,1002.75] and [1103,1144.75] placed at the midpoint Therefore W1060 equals 5.4 deg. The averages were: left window 19.6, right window 21.9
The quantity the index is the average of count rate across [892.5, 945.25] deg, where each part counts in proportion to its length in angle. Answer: 20.4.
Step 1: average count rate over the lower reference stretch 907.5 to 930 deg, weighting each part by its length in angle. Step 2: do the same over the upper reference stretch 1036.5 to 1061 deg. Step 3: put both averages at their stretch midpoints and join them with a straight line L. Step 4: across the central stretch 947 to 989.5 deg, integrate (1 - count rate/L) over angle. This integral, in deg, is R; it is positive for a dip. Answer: -4.9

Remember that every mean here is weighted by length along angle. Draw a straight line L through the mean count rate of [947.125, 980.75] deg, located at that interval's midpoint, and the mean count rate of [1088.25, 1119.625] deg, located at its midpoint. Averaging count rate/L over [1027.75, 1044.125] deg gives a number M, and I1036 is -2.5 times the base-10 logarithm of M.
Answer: 0.25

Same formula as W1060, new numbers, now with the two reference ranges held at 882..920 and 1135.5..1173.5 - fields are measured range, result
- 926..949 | 1.24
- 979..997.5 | 1.74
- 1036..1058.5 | 9.23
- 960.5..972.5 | 1.08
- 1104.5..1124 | -0.49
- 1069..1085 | -3.77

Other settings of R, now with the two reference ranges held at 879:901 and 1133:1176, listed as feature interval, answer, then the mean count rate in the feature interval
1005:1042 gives 3.9 deg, 19.5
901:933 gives 2.3 deg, 20.2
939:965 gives 2.2 deg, 19.9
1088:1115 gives -1.0 deg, 22.6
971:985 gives 1.7 deg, 19.1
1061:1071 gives -0.1 deg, 21.9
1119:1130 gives -0.3 deg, 22.4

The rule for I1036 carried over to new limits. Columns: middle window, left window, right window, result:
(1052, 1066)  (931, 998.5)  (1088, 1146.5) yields 0.339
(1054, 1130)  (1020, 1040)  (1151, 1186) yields -0.113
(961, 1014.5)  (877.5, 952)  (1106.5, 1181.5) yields 0.071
